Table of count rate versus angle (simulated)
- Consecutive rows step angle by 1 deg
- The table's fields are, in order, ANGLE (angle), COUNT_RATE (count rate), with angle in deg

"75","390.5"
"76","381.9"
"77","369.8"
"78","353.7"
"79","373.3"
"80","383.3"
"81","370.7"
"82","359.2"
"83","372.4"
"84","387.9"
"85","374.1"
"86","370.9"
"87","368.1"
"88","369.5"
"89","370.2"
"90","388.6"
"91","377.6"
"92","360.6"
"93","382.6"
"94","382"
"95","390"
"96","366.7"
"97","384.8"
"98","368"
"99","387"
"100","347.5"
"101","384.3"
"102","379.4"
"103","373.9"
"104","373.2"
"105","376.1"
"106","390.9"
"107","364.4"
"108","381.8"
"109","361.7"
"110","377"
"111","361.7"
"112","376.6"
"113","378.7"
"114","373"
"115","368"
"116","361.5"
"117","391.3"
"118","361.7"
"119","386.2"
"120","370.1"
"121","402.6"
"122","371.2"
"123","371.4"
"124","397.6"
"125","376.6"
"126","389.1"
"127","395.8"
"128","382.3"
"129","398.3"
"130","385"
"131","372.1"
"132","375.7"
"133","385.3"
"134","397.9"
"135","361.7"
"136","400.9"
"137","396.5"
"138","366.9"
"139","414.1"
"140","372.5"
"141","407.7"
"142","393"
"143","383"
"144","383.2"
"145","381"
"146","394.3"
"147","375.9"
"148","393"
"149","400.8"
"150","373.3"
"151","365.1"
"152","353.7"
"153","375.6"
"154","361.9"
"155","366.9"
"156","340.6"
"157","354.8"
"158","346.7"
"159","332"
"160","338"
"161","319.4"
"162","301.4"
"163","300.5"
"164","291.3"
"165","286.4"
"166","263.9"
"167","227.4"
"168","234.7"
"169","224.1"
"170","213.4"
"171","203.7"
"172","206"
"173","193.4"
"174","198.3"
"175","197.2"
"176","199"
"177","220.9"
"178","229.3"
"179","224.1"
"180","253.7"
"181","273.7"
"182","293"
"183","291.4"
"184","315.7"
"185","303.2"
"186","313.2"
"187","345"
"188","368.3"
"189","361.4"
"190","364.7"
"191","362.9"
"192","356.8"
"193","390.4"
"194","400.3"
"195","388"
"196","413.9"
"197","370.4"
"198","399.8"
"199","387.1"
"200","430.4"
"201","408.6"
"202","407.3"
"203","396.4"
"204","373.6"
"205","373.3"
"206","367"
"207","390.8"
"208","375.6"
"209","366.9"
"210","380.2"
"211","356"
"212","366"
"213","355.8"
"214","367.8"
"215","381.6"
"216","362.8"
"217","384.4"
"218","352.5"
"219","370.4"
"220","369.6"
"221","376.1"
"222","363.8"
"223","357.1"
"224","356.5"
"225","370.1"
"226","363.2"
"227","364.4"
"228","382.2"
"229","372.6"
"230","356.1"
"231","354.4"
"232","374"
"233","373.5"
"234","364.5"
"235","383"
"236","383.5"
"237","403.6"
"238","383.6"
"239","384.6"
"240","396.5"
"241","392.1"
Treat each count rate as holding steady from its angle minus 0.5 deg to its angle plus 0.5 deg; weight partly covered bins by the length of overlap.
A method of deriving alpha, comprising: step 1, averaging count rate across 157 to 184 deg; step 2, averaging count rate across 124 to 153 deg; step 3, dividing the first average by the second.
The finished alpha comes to 0.7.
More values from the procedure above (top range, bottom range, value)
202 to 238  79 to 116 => 0.99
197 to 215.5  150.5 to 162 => 1.10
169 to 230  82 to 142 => 0.89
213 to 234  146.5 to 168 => 1.10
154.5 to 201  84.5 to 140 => 0.81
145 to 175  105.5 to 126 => 0.82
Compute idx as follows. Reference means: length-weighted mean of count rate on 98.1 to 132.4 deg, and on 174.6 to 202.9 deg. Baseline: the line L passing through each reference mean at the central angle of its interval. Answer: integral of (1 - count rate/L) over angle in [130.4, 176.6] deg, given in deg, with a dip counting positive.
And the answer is 3.5 deg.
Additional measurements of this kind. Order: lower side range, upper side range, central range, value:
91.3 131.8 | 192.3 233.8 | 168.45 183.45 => 5.9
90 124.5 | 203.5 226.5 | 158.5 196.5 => 8.4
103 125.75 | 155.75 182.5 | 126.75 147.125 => -3.6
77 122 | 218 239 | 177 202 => 2.0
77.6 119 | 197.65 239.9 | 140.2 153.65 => -0.3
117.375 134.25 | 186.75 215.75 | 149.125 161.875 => 1.0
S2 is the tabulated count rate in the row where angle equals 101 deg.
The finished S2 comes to 384.3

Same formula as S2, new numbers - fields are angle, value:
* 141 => 407.7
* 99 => 387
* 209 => 366.9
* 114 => 373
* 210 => 380.2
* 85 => 374.1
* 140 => 372.5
